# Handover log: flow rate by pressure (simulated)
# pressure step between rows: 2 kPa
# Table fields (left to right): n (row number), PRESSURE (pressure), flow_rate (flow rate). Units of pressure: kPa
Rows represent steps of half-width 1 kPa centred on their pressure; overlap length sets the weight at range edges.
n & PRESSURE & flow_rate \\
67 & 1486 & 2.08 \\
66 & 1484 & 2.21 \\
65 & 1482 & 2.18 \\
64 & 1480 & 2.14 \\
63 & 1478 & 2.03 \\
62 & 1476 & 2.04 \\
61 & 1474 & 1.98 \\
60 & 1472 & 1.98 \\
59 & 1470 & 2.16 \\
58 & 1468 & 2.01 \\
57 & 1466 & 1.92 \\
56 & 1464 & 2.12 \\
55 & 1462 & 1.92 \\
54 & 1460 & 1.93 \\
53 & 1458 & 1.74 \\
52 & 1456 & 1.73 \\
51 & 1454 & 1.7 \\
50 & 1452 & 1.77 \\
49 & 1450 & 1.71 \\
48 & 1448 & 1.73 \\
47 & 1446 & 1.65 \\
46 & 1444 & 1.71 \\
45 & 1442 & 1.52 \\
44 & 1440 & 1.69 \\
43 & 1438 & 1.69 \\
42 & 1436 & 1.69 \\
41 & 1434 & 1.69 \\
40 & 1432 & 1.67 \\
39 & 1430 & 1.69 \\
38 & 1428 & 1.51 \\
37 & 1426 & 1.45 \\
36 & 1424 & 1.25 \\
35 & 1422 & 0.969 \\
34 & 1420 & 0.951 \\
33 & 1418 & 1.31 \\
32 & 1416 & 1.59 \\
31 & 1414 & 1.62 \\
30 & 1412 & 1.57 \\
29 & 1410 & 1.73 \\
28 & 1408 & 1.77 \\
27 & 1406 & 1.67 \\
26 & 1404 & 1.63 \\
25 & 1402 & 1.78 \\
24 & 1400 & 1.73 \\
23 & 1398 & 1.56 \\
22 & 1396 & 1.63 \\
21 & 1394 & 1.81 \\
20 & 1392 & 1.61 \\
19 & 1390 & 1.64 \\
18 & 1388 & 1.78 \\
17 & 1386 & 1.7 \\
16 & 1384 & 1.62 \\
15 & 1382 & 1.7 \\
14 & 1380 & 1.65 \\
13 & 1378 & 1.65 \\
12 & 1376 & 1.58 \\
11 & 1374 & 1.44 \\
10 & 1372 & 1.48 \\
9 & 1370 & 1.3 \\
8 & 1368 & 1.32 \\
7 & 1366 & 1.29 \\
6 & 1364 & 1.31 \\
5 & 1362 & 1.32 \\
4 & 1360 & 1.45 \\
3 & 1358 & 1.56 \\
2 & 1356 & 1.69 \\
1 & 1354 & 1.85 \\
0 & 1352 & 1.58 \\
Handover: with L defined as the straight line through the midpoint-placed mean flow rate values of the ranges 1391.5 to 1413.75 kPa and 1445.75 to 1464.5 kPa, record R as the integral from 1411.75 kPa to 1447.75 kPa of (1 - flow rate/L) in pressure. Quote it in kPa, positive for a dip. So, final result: 4.7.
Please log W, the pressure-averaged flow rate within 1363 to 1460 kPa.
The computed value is 1.59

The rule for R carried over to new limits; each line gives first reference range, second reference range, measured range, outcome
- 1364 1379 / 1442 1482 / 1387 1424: 0.7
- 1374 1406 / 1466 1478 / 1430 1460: 3.2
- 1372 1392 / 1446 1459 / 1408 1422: 1.9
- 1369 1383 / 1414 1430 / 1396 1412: -3.0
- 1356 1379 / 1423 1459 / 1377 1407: -3.4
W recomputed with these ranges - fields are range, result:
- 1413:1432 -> 1.39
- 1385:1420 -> 1.63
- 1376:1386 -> 1.65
